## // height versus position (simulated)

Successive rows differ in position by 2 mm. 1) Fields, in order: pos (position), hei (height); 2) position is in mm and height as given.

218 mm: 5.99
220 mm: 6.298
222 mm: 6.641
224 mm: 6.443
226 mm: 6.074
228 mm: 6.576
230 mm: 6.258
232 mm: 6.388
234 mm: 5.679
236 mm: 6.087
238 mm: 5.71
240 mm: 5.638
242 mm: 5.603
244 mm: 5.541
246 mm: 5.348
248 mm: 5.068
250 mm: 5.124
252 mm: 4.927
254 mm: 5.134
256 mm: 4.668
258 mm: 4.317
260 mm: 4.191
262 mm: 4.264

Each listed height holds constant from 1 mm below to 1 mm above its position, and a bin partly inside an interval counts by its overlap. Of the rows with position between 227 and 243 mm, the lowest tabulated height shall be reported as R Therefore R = 5.603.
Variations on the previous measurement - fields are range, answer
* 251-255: 4.927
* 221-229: 6.074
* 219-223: 6.298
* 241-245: 5.541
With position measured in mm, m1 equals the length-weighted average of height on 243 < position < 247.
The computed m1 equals 5.44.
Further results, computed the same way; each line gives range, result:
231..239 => 5.97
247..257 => 4.98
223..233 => 6.35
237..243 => 5.65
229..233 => 6.32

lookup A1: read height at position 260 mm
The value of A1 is 4.191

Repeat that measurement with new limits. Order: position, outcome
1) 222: 6.641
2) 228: 6.576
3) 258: 4.317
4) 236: 6.087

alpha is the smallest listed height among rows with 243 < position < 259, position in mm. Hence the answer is 4.317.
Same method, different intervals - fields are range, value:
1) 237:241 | 5.638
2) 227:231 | 6.258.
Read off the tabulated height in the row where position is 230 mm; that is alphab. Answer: 6.258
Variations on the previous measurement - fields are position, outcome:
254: 5.134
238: 5.71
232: 6.388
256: 4.668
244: 5.541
